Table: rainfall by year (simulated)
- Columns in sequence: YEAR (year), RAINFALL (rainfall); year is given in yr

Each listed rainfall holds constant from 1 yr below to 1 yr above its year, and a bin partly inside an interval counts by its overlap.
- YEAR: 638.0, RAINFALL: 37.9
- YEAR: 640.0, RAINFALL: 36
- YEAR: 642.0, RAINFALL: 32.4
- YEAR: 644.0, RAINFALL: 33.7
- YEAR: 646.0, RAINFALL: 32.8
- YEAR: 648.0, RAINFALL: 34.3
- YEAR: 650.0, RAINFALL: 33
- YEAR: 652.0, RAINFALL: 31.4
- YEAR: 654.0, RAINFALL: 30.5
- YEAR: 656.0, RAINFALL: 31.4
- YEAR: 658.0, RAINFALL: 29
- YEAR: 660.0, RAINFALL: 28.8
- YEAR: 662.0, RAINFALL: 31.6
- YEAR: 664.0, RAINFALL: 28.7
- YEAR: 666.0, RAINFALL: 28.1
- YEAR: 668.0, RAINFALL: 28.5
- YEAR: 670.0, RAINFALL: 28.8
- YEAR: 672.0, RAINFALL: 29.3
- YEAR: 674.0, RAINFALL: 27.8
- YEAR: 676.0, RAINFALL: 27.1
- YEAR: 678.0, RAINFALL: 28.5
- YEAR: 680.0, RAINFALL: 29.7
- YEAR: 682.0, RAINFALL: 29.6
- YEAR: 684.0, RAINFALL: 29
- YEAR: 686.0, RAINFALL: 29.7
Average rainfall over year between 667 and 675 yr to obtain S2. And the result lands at 28.6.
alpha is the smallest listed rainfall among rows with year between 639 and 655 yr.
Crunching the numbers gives 30.5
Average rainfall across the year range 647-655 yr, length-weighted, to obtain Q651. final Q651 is 32.3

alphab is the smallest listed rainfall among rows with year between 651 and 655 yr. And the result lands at 30.5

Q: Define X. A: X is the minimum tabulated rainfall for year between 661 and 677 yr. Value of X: 27.1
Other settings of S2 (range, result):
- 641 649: 33.3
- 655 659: 30.2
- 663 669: 28.4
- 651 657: 31.1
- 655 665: 29.9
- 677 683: 29.3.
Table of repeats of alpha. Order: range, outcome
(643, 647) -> 32.8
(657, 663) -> 28.8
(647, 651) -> 33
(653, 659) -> 29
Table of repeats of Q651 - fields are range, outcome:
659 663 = 30.2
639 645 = 34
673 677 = 27.5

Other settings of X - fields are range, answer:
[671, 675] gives 27.8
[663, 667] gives 28.1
